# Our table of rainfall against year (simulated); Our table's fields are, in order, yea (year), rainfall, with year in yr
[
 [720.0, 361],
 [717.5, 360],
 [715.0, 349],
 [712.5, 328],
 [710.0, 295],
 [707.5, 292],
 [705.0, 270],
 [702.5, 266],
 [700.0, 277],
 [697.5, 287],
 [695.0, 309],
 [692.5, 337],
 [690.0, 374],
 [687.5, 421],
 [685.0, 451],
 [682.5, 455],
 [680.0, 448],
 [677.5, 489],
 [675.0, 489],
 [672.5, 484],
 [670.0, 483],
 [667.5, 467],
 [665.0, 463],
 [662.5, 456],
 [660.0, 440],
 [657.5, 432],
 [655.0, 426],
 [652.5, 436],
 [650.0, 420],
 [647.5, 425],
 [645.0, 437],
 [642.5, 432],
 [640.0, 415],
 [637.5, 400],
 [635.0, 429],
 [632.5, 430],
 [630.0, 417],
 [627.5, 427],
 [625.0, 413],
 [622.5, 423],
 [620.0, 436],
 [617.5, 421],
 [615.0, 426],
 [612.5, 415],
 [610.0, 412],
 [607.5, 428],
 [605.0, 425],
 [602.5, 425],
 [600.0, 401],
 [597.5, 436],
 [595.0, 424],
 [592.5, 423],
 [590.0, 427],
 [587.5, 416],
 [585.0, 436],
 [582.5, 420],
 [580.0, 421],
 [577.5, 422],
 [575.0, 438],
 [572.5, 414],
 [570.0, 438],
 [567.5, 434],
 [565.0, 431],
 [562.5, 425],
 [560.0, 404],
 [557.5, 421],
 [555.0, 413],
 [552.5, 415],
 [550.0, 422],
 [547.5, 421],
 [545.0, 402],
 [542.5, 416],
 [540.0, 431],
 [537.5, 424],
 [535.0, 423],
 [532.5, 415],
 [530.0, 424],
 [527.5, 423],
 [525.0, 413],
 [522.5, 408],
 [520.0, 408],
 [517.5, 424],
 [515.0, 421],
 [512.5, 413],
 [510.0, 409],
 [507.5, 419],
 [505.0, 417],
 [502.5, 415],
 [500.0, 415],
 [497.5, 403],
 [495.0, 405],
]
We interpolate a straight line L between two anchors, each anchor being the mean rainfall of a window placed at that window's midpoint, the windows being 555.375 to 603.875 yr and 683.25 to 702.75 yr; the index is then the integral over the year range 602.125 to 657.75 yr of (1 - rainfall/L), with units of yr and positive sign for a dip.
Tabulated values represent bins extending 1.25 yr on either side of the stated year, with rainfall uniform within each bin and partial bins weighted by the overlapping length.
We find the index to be -4.9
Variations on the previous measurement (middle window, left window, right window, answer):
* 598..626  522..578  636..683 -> 0.9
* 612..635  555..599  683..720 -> -2.0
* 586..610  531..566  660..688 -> 0.8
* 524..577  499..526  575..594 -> -0.2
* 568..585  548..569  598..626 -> -0.2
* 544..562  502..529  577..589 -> 0.2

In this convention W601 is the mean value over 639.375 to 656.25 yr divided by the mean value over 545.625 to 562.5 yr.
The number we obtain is 1.03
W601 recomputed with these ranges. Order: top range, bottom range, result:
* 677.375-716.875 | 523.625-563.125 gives 0.84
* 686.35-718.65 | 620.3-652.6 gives 0.76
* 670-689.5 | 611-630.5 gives 1.09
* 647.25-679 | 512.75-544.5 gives 1.09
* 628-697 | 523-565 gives 1.03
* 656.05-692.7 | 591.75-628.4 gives 1.06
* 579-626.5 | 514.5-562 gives 1.01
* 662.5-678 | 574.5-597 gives 1.12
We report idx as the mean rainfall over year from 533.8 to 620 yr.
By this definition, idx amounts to 422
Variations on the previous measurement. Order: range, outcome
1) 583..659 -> 424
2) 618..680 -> 440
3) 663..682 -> 473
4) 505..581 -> 420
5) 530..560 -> 418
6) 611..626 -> 422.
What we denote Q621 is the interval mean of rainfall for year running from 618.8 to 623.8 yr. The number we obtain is 429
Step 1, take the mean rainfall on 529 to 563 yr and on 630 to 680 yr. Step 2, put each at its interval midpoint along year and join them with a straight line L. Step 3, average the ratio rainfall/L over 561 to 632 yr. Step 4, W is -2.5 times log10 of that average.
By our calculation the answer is 0.02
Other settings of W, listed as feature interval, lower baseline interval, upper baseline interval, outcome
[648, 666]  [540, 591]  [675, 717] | -0.16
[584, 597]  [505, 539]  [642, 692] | 0.01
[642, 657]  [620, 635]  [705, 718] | -0.09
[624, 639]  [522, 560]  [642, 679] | 0.06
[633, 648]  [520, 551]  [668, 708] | -0.07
